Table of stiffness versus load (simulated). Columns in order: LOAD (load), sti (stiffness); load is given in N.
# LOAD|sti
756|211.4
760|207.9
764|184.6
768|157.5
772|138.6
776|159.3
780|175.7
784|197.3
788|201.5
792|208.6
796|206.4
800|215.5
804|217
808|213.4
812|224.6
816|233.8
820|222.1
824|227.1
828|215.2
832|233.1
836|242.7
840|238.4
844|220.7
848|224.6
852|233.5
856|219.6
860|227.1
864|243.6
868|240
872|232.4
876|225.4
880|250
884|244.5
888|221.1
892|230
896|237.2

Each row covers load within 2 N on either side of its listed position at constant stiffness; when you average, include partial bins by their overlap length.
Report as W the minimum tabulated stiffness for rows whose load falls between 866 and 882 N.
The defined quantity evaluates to 225.4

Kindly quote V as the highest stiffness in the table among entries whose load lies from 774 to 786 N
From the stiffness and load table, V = 197.3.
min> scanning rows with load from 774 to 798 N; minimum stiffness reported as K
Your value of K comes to 159.3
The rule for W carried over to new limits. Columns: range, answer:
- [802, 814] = 213.4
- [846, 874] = 219.6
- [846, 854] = 224.6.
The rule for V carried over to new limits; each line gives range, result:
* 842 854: 233.5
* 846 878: 243.6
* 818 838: 242.7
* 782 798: 208.6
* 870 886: 250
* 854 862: 227.1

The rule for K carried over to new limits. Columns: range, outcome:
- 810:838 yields 215.2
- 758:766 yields 184.6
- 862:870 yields 240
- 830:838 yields 233.1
